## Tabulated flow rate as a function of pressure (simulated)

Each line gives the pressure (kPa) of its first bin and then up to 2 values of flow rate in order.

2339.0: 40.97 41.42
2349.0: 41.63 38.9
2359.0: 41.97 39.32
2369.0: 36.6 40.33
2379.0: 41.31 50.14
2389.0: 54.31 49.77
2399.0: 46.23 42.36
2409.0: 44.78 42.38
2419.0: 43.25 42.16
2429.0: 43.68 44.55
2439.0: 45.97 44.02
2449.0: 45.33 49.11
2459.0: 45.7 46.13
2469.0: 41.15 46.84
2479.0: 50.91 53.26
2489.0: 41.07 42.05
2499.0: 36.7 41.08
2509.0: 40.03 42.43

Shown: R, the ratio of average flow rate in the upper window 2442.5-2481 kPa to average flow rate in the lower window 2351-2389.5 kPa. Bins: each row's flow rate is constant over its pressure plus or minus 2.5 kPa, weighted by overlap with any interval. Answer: 1.09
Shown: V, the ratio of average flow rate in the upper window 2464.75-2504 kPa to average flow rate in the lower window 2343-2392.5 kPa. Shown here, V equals 1.04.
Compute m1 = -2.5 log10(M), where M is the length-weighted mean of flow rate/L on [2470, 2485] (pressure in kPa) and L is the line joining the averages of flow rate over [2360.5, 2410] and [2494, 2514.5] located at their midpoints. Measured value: -0.20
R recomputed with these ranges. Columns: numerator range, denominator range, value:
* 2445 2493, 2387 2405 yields 0.96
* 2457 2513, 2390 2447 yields 0.98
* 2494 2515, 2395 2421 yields 0.91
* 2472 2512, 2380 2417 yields 0.94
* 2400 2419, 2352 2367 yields 1.09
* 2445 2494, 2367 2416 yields 1.03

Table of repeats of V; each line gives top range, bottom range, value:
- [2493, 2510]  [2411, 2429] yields 0.93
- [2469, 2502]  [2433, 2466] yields 0.98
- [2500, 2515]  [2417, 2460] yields 0.91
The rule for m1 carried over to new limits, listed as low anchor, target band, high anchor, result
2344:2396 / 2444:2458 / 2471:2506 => -0.056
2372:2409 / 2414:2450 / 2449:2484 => 0.066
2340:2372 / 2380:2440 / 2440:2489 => -0.060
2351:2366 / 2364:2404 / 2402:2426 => -0.086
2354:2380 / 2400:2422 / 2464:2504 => -0.048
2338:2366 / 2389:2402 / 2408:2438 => -0.157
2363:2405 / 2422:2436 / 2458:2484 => 0.058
